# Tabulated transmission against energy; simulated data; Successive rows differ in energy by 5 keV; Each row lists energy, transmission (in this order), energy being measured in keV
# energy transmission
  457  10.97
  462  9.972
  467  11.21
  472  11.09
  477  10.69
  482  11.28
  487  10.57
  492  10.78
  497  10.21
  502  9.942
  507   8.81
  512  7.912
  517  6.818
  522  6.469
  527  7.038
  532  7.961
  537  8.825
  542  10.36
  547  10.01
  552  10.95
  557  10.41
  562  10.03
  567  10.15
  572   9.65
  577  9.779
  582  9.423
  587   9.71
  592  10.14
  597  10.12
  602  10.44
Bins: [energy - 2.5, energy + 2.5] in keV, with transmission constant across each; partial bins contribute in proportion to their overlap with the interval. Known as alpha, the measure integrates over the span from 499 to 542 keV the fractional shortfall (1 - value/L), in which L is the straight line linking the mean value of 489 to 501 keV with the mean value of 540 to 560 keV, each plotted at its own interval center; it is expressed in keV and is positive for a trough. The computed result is 9.44 keV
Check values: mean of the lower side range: 10.4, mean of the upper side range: 10.4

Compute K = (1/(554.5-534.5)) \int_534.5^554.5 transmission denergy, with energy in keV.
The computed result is 10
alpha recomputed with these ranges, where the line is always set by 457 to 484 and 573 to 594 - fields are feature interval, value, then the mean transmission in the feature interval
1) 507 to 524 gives 5.0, 7.34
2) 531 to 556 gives 0.9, 9.77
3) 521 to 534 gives 3.9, 7.2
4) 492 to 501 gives 0.2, 10.3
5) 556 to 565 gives -0.2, 10.2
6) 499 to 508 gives 0.9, 9.52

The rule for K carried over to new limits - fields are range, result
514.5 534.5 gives 7.07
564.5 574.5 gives 9.9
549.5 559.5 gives 10.7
